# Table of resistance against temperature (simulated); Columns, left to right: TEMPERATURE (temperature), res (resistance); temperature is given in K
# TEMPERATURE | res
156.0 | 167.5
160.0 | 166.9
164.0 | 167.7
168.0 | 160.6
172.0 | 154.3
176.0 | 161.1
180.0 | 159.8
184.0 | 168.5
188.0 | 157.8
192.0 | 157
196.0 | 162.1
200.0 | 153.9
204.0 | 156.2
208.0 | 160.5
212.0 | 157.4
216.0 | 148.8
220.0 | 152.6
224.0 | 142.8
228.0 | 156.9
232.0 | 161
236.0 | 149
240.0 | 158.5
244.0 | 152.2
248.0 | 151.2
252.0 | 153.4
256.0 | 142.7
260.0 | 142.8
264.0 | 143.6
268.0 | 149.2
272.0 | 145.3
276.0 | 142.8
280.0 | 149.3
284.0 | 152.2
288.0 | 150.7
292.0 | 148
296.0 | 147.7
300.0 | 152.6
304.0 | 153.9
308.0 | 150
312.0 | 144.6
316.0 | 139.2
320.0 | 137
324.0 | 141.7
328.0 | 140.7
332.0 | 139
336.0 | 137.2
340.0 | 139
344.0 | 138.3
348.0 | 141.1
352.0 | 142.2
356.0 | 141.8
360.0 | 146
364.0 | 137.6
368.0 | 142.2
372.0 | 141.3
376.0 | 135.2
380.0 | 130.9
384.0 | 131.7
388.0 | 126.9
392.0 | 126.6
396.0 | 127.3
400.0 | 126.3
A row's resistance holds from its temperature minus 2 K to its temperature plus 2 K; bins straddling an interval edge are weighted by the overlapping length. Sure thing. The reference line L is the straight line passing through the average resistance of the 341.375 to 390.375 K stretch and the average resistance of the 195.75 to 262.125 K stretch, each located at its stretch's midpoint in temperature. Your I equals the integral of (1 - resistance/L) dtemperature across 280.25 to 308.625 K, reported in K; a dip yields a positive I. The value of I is -1.0 K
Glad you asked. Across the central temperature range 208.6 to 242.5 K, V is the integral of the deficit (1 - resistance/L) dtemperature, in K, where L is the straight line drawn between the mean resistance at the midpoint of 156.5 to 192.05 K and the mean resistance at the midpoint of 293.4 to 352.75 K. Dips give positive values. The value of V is 0.4 K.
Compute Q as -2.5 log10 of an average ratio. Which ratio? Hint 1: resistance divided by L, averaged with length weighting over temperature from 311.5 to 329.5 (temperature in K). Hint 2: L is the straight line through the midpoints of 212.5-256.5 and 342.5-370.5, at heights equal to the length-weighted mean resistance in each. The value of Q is 0.03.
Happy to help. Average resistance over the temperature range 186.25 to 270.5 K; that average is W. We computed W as 153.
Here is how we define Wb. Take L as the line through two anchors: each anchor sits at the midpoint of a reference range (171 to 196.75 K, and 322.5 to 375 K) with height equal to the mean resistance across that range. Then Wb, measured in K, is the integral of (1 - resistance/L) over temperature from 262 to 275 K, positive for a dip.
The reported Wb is 0.37 K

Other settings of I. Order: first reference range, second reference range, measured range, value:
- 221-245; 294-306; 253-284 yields 1.3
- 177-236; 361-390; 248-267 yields 0.5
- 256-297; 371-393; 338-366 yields -1.0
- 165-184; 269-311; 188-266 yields 1.2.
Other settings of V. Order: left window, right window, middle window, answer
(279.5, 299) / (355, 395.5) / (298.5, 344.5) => 0.53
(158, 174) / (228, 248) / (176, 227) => 0.68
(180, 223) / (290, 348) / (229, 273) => 0.37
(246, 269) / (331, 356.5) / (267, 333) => -1.25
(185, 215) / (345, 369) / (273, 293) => 0.11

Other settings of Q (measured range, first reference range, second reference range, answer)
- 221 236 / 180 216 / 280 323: 0.02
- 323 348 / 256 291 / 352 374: 0.03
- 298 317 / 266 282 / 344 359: -0.03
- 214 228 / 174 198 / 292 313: 0.06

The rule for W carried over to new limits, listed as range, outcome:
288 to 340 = 144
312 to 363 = 140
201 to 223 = 154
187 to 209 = 158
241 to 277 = 147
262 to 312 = 149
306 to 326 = 142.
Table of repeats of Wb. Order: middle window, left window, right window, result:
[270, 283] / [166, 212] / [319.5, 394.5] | 0.1 K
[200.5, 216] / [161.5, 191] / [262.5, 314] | 0.1 K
